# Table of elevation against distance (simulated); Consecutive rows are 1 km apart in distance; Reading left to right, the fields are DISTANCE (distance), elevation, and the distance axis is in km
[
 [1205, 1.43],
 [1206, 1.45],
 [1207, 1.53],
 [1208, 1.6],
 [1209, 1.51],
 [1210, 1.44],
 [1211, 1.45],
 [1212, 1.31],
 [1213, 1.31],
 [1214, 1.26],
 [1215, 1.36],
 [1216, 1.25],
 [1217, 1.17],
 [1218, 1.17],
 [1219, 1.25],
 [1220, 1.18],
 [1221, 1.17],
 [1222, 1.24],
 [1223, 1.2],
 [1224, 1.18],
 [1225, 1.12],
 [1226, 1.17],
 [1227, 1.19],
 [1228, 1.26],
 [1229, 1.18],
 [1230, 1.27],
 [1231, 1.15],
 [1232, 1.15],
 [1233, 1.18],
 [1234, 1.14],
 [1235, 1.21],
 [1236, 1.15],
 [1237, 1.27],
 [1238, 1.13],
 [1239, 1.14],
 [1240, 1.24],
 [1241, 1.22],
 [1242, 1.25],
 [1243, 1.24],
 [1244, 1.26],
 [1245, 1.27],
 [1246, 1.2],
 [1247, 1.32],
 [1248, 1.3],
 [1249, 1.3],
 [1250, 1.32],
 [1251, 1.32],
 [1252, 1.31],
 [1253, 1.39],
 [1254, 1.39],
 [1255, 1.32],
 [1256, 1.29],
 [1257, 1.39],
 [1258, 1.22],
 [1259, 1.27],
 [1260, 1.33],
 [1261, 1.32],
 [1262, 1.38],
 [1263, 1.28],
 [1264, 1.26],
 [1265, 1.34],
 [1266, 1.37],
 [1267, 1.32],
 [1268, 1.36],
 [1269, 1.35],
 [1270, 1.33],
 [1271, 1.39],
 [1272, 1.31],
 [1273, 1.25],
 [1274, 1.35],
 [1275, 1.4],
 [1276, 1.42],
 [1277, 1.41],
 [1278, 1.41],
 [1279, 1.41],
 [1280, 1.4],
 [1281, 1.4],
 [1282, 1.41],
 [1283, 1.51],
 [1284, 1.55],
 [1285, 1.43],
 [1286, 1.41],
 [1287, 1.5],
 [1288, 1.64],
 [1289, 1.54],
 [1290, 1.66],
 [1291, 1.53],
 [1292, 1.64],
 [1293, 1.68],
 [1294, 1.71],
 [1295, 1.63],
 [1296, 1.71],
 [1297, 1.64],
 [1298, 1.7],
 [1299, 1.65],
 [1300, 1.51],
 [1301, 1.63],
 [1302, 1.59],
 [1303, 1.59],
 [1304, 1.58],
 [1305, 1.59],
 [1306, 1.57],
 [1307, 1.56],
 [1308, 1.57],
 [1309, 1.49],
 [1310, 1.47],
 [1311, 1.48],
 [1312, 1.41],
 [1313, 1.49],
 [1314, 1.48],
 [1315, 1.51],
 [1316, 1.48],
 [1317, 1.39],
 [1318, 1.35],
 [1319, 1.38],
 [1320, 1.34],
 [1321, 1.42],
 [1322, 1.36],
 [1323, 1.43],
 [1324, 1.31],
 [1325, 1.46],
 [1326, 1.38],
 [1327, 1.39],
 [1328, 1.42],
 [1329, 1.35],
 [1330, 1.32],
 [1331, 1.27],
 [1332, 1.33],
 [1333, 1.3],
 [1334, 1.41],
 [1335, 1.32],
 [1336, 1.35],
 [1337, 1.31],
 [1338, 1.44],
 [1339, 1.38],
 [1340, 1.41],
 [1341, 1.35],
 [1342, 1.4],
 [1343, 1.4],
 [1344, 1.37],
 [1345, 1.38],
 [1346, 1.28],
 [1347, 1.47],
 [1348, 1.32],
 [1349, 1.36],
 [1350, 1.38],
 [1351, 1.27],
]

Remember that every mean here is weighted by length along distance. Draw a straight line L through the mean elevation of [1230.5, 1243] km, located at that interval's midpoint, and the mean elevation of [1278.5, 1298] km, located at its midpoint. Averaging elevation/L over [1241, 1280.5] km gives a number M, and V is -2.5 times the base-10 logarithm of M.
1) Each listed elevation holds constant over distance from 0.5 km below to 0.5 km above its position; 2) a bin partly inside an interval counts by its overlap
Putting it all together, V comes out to 0.024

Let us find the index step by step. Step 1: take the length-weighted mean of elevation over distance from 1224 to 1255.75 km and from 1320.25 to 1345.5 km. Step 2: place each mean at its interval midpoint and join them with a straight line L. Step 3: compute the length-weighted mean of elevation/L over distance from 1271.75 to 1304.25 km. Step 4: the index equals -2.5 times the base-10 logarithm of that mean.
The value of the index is -0.17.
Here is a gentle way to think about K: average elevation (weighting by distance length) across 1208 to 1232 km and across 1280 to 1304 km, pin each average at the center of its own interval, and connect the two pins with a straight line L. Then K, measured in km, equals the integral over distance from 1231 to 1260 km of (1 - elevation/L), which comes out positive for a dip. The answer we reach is 2.40 km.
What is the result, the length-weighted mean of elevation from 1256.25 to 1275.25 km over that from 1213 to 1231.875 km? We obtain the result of 1.1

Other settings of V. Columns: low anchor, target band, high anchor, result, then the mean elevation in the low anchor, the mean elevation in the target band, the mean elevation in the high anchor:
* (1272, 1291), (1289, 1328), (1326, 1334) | -0.09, 1.45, 1.52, 1.35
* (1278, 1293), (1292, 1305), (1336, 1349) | -0.11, 1.51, 1.63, 1.37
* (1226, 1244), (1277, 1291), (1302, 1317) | -0.05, 1.2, 1.48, 1.52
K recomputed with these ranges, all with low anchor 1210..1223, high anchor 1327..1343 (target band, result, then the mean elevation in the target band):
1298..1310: -2.17 km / 1.58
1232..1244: 0.79 km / 1.2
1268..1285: -1.05 km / 1.39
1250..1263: -0.29 km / 1.33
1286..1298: -2.66 km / 1.62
